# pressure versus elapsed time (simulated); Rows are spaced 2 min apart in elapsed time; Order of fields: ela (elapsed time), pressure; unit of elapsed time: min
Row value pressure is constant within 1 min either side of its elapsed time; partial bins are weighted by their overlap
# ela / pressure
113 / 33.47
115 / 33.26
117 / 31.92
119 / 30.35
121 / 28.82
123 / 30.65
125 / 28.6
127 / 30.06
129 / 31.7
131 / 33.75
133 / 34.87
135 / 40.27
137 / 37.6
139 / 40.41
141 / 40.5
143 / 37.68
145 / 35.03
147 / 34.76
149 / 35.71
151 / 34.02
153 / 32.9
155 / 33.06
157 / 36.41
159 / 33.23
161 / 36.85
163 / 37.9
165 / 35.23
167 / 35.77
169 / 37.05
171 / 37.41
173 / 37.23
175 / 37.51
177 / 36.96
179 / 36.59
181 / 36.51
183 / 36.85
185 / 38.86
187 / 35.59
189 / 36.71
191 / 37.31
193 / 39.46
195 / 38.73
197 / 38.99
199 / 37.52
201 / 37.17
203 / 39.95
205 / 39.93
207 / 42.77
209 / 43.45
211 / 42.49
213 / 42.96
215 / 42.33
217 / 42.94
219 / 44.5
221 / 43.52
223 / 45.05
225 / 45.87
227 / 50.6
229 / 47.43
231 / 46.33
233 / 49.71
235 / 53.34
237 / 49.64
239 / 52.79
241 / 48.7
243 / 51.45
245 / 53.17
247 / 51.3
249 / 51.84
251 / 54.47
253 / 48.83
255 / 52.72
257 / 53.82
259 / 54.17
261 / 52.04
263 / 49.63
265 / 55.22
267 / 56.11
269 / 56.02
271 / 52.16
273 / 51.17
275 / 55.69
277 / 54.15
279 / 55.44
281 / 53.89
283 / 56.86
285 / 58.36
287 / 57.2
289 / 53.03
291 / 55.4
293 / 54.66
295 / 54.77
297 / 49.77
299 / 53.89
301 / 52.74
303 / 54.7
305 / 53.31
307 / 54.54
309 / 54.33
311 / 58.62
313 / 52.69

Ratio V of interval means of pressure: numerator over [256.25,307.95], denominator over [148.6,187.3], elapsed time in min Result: 1.5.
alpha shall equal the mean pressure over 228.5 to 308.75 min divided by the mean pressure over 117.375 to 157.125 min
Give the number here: 1.5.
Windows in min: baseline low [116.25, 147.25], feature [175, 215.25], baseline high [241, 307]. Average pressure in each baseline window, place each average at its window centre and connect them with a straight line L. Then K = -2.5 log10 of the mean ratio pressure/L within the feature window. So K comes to 0.10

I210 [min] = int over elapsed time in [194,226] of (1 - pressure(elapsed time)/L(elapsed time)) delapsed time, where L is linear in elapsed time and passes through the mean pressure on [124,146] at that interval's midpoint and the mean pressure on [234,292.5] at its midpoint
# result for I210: 3.0 min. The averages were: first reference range 35.5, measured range 41.8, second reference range 53.4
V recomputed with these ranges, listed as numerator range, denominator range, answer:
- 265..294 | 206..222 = 1.28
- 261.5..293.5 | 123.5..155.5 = 1.56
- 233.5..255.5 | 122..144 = 1.47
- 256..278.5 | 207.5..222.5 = 1.24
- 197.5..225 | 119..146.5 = 1.22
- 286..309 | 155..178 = 1.49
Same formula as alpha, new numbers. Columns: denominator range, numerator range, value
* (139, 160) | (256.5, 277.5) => 1.51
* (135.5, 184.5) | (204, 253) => 1.30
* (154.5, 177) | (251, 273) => 1.46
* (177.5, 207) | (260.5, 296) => 1.44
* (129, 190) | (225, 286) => 1.44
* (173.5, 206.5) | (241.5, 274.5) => 1.39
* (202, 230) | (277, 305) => 1.25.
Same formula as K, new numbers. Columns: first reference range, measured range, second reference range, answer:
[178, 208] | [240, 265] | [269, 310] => -0.08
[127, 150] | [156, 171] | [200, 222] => 0.06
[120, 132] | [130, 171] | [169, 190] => -0.08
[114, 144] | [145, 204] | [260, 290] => 0.11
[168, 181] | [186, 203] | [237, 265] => 0.09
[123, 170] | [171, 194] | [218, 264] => 0.10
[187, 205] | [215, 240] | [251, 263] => -0.05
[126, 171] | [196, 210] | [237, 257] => 0.12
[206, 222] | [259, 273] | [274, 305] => -0.05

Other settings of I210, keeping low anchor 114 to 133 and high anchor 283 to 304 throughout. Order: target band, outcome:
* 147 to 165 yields 0.34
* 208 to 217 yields 0.13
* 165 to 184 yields 0.70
